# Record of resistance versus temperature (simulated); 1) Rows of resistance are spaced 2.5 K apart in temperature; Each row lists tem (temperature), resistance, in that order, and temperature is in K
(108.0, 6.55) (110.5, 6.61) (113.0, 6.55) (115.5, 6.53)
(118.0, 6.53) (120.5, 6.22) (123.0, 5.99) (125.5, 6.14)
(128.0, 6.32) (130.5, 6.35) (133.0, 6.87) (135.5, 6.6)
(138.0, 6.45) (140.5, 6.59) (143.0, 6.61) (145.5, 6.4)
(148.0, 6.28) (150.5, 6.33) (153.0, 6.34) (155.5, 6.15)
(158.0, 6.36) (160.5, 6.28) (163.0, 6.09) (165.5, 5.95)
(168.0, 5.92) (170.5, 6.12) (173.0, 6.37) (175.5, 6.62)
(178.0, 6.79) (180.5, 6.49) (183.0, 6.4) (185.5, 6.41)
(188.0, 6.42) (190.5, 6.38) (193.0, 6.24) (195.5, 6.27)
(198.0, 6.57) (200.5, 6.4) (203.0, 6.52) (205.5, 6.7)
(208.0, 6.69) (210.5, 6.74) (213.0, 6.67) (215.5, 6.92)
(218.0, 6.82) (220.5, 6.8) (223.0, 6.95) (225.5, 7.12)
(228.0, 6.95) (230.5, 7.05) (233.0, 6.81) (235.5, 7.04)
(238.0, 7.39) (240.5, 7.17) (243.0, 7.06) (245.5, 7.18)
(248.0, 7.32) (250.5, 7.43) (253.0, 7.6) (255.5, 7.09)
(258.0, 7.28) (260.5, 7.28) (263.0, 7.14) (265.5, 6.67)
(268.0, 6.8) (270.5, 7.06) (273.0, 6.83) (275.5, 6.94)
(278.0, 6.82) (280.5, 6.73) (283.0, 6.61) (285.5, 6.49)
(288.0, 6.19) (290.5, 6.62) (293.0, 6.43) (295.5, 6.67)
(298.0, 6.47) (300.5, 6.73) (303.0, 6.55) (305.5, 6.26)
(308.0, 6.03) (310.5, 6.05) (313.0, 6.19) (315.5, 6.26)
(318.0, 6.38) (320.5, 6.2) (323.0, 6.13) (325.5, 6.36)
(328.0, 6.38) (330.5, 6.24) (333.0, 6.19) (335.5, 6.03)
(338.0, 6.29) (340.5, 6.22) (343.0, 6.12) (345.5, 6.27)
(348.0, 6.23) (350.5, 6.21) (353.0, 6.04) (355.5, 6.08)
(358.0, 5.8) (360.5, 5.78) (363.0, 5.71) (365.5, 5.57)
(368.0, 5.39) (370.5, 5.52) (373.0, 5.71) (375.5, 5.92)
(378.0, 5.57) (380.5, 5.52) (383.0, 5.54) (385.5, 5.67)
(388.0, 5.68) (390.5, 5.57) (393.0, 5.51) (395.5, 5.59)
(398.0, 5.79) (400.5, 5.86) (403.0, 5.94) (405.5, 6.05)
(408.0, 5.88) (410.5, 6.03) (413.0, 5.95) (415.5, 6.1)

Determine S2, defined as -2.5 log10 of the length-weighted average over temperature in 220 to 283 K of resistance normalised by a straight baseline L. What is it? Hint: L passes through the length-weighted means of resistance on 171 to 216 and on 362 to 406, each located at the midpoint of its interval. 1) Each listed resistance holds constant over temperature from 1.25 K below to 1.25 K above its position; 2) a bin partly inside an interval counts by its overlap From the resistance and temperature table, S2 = -0.13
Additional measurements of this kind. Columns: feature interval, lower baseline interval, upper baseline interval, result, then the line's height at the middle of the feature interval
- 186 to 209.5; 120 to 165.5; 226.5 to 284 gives 0.037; 6.69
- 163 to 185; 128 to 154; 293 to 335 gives 0.021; 6.45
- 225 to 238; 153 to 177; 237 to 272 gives -0.015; 6.93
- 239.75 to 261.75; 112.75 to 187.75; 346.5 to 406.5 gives -0.191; 6.1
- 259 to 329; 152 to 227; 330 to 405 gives -0.074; 6.11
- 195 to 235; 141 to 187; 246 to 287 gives -0.015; 6.67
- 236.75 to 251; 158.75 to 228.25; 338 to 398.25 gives -0.151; 6.31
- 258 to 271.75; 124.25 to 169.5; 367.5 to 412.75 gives -0.163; 6.04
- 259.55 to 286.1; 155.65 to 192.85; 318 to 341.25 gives -0.098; 6.27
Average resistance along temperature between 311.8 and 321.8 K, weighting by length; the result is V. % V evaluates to 6.26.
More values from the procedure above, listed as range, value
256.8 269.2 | 7.03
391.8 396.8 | 5.55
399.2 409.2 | 5.93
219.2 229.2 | 6.95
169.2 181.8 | 6.48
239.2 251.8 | 7.23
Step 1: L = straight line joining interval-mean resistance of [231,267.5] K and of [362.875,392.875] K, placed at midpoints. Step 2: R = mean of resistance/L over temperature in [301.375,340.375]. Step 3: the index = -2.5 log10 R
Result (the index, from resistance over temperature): 0.01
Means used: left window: 7.17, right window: 5.61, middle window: 6.24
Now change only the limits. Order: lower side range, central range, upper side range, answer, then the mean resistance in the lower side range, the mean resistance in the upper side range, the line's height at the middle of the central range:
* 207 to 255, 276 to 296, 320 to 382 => -0.005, 7.04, 5.97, 6.55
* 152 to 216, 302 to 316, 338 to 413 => -0.033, 6.41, 5.83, 6.03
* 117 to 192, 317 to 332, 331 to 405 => -0.058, 6.36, 5.84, 5.95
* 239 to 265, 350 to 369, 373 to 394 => 0.021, 7.24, 5.63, 5.92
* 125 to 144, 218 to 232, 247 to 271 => 0.005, 6.5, 7.17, 6.99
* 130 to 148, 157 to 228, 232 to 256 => 0.062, 6.54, 7.22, 6.89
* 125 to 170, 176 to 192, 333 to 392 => -0.039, 6.33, 5.85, 6.25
